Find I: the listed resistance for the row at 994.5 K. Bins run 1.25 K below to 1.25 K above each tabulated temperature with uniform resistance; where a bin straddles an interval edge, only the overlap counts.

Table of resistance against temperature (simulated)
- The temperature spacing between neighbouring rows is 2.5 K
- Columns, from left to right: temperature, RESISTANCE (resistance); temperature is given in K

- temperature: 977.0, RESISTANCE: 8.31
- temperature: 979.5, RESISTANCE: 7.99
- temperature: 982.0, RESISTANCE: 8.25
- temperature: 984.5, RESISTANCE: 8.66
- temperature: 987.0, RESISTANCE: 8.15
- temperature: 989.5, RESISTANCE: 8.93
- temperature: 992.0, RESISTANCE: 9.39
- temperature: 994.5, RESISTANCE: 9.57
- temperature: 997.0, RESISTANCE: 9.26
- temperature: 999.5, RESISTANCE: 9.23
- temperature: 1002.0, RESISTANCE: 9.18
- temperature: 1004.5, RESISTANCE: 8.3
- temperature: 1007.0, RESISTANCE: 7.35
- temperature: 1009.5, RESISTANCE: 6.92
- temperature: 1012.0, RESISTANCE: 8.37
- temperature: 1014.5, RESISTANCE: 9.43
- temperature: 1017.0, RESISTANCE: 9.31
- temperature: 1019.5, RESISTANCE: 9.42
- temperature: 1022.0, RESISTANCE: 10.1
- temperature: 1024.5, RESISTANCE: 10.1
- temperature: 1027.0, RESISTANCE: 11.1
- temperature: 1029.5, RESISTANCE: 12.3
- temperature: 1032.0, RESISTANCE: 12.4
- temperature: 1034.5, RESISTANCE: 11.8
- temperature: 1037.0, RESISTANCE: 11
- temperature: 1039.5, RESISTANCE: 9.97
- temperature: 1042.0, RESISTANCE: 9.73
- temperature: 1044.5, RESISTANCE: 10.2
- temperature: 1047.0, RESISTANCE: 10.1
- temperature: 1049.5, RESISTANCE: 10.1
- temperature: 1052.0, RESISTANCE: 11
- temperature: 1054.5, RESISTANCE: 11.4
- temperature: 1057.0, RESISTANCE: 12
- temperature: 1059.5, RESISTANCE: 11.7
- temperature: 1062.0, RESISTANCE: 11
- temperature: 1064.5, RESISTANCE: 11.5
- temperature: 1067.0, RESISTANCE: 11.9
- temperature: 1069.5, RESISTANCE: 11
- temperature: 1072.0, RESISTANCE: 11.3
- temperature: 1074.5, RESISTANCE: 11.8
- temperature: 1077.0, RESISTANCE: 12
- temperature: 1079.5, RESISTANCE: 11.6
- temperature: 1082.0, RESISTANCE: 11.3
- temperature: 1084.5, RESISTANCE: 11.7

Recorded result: 9.57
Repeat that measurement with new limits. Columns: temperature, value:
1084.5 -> 11.7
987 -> 8.15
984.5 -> 8.66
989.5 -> 8.93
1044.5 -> 10.2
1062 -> 11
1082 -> 11.3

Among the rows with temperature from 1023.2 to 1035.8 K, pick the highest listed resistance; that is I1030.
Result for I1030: 12.4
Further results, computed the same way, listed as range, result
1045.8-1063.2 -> 12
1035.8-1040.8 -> 11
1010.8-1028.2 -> 11.1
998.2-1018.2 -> 9.43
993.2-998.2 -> 9.57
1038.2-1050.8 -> 10.2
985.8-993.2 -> 9.39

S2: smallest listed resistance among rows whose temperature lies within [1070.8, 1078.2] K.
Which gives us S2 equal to 11.3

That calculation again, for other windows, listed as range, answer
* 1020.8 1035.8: 10.1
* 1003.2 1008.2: 7.35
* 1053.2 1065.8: 11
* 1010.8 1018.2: 8.37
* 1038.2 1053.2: 9.73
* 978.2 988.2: 7.99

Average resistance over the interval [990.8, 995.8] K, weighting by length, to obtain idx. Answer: 9.48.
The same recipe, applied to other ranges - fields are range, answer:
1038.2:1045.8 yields 9.97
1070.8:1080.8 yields 11.7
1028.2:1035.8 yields 12.2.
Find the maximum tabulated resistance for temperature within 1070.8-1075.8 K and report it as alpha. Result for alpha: 11.8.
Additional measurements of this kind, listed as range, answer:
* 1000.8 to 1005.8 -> 9.18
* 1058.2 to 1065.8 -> 11.7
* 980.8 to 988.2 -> 8.66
